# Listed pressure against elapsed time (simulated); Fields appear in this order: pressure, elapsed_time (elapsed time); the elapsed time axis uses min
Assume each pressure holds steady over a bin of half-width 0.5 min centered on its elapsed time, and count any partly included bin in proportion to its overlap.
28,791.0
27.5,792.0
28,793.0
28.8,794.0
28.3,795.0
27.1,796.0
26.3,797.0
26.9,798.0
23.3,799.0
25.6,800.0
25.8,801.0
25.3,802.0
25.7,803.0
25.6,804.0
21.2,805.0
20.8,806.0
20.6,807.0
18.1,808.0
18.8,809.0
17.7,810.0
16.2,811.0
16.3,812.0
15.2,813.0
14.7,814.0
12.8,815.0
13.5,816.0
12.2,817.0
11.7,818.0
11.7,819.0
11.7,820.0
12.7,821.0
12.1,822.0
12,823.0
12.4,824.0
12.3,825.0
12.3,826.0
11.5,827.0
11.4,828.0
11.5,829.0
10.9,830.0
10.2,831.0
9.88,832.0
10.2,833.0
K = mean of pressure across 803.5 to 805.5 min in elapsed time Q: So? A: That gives 23.4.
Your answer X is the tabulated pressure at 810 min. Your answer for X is 17.7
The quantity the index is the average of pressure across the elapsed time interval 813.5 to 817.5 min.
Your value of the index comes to 13.3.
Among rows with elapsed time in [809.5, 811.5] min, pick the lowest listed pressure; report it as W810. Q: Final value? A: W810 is 16.2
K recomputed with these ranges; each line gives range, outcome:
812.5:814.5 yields 14.9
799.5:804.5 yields 25.6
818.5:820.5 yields 11.7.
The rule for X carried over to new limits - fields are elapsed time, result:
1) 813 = 15.2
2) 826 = 12.3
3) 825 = 12.3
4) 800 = 25.6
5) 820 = 11.7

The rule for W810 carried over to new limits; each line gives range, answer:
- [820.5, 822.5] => 12.1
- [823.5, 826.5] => 12.3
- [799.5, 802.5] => 25.3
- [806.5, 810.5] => 17.7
